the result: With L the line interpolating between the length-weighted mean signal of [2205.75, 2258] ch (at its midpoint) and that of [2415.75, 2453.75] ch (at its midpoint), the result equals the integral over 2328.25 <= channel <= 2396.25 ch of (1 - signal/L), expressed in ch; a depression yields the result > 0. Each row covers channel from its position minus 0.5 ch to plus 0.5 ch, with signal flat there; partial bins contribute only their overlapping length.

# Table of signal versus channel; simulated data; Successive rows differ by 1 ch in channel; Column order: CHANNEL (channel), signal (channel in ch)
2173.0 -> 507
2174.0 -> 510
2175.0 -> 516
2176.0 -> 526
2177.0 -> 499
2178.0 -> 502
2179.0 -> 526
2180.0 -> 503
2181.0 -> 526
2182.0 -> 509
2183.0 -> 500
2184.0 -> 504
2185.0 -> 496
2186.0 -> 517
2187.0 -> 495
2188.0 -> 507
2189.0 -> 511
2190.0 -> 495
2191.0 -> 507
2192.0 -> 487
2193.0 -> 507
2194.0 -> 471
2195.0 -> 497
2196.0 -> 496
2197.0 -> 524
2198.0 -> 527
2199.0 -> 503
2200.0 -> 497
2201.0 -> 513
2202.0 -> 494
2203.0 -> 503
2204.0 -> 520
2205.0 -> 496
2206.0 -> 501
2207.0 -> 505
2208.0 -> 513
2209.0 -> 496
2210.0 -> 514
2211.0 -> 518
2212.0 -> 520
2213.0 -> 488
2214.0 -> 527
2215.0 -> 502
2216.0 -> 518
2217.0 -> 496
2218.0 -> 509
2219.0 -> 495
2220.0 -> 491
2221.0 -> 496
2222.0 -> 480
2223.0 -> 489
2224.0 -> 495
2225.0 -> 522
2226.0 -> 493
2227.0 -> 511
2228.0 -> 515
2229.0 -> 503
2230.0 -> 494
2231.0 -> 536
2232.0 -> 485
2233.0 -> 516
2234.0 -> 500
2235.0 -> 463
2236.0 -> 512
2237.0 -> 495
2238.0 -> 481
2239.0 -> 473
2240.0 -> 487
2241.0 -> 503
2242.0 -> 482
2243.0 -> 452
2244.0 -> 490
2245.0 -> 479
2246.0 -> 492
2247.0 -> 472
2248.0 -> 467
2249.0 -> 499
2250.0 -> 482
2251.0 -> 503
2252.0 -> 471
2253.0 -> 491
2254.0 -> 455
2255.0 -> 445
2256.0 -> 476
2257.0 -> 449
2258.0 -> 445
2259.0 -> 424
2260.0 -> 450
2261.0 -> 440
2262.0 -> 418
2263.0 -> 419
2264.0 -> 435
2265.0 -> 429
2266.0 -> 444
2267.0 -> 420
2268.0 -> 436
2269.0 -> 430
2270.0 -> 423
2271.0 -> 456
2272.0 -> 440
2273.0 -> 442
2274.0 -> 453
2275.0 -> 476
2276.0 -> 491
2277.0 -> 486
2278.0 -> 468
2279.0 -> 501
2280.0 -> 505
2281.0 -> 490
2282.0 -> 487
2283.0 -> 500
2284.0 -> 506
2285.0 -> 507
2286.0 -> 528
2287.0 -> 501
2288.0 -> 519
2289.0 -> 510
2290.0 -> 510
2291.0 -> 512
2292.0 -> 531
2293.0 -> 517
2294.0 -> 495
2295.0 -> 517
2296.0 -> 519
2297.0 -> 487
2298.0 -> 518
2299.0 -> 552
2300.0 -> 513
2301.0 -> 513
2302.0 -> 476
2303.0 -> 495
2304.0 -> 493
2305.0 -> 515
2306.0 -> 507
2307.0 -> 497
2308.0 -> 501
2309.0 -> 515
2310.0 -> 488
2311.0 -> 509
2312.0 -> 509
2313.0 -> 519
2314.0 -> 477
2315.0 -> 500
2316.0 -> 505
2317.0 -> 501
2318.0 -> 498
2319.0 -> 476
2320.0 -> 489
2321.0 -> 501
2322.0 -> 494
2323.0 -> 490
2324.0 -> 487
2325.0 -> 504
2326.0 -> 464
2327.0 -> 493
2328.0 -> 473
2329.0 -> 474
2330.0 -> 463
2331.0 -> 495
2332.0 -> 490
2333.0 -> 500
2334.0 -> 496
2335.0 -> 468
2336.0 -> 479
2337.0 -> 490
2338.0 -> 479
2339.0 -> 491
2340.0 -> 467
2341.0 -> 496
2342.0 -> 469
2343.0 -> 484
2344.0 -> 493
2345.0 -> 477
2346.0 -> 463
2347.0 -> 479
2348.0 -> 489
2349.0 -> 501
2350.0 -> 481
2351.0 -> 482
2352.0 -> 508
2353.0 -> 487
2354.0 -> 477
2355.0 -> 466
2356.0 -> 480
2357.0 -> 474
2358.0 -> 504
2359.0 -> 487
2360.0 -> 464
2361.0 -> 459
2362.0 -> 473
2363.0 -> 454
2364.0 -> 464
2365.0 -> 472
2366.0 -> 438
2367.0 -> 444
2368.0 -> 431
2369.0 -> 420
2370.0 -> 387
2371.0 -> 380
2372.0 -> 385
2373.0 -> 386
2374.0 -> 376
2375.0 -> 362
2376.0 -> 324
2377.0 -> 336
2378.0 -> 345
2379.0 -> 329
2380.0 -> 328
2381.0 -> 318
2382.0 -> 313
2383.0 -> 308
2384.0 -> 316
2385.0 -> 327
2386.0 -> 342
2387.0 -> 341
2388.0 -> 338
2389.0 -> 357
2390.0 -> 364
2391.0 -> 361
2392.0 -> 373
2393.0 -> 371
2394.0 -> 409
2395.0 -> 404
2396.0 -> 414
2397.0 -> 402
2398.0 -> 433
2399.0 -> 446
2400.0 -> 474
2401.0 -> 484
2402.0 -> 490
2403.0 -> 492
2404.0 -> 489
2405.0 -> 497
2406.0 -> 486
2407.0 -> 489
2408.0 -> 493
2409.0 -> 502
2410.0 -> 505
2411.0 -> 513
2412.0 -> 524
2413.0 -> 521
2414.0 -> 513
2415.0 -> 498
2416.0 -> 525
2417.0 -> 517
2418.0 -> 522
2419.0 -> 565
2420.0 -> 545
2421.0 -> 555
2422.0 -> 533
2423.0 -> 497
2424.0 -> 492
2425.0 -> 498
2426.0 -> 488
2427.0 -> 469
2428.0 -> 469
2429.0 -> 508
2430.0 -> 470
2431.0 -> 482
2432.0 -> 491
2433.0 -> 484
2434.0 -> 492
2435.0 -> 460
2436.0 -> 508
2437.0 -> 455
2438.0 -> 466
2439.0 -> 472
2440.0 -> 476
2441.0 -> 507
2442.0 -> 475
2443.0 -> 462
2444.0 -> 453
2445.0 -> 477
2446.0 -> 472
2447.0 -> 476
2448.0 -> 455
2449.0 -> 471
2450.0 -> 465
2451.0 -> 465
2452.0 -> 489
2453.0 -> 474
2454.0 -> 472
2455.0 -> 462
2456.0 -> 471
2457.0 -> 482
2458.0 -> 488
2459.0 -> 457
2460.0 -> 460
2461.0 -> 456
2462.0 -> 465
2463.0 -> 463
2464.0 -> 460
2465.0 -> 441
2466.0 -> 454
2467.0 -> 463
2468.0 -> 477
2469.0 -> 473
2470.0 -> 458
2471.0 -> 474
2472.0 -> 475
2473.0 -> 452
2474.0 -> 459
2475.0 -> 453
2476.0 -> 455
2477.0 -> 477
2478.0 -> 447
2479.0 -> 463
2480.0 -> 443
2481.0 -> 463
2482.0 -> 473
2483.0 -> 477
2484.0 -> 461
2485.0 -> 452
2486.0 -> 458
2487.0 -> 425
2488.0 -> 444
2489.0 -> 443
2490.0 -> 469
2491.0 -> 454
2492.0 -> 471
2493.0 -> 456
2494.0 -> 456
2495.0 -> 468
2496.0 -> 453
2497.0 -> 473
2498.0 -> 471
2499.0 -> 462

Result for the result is 8.6 ch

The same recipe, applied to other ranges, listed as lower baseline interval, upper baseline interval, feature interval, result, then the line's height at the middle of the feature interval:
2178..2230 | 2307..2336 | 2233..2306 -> 2.49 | 497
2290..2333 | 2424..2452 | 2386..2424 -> 1.41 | 483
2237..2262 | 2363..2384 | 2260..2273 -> 0.69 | 458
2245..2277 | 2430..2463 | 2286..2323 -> -3.71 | 459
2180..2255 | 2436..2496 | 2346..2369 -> 0.34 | 479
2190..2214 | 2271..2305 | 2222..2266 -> 2.13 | 501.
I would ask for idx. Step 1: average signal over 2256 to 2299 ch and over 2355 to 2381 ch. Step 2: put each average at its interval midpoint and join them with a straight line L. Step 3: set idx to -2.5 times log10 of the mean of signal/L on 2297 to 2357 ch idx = -0.11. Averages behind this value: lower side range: 476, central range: 491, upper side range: 415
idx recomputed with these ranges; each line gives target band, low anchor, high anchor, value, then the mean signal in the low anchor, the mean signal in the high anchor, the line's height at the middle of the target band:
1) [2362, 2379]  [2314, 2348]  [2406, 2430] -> 0.233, 486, 509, 496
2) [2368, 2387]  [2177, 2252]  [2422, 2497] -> 0.338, 500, 469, 479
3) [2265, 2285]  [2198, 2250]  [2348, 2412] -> 0.018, 498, 424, 474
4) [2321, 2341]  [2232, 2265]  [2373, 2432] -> -0.073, 470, 439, 453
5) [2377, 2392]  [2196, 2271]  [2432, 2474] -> 0.374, 484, 470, 474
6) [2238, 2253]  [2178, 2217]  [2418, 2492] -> 0.038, 506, 473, 500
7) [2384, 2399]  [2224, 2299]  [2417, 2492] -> 0.261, 481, 474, 476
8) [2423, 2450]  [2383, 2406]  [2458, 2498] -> -0.108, 405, 460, 433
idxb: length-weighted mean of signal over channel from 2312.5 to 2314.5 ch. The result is 498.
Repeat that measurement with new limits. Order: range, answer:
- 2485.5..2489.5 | 442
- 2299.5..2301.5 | 513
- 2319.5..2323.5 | 494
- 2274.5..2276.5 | 484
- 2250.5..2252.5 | 487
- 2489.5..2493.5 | 462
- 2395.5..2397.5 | 408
